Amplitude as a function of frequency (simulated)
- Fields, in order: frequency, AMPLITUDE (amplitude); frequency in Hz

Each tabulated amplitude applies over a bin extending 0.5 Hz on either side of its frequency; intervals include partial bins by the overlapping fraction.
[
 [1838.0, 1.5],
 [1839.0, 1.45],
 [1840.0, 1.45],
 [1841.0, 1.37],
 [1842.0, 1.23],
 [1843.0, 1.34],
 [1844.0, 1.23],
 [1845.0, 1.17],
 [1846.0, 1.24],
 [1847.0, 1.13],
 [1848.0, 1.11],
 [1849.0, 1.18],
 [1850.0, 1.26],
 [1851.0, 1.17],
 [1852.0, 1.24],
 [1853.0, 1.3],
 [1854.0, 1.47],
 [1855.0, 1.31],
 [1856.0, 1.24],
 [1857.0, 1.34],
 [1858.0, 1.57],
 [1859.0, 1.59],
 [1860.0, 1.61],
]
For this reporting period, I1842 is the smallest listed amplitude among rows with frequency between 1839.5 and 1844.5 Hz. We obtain 1.23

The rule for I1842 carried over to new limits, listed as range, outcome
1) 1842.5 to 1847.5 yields 1.13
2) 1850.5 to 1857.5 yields 1.17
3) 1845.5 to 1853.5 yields 1.11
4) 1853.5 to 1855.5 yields 1.31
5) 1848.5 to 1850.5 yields 1.18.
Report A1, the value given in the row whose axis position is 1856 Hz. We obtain 1.24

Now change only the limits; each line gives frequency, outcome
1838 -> 1.5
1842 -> 1.23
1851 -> 1.17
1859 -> 1.59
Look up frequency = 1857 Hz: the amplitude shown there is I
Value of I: 1.34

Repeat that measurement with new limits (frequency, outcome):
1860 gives 1.61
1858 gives 1.57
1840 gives 1.45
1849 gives 1.18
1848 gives 1.11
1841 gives 1.37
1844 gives 1.23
